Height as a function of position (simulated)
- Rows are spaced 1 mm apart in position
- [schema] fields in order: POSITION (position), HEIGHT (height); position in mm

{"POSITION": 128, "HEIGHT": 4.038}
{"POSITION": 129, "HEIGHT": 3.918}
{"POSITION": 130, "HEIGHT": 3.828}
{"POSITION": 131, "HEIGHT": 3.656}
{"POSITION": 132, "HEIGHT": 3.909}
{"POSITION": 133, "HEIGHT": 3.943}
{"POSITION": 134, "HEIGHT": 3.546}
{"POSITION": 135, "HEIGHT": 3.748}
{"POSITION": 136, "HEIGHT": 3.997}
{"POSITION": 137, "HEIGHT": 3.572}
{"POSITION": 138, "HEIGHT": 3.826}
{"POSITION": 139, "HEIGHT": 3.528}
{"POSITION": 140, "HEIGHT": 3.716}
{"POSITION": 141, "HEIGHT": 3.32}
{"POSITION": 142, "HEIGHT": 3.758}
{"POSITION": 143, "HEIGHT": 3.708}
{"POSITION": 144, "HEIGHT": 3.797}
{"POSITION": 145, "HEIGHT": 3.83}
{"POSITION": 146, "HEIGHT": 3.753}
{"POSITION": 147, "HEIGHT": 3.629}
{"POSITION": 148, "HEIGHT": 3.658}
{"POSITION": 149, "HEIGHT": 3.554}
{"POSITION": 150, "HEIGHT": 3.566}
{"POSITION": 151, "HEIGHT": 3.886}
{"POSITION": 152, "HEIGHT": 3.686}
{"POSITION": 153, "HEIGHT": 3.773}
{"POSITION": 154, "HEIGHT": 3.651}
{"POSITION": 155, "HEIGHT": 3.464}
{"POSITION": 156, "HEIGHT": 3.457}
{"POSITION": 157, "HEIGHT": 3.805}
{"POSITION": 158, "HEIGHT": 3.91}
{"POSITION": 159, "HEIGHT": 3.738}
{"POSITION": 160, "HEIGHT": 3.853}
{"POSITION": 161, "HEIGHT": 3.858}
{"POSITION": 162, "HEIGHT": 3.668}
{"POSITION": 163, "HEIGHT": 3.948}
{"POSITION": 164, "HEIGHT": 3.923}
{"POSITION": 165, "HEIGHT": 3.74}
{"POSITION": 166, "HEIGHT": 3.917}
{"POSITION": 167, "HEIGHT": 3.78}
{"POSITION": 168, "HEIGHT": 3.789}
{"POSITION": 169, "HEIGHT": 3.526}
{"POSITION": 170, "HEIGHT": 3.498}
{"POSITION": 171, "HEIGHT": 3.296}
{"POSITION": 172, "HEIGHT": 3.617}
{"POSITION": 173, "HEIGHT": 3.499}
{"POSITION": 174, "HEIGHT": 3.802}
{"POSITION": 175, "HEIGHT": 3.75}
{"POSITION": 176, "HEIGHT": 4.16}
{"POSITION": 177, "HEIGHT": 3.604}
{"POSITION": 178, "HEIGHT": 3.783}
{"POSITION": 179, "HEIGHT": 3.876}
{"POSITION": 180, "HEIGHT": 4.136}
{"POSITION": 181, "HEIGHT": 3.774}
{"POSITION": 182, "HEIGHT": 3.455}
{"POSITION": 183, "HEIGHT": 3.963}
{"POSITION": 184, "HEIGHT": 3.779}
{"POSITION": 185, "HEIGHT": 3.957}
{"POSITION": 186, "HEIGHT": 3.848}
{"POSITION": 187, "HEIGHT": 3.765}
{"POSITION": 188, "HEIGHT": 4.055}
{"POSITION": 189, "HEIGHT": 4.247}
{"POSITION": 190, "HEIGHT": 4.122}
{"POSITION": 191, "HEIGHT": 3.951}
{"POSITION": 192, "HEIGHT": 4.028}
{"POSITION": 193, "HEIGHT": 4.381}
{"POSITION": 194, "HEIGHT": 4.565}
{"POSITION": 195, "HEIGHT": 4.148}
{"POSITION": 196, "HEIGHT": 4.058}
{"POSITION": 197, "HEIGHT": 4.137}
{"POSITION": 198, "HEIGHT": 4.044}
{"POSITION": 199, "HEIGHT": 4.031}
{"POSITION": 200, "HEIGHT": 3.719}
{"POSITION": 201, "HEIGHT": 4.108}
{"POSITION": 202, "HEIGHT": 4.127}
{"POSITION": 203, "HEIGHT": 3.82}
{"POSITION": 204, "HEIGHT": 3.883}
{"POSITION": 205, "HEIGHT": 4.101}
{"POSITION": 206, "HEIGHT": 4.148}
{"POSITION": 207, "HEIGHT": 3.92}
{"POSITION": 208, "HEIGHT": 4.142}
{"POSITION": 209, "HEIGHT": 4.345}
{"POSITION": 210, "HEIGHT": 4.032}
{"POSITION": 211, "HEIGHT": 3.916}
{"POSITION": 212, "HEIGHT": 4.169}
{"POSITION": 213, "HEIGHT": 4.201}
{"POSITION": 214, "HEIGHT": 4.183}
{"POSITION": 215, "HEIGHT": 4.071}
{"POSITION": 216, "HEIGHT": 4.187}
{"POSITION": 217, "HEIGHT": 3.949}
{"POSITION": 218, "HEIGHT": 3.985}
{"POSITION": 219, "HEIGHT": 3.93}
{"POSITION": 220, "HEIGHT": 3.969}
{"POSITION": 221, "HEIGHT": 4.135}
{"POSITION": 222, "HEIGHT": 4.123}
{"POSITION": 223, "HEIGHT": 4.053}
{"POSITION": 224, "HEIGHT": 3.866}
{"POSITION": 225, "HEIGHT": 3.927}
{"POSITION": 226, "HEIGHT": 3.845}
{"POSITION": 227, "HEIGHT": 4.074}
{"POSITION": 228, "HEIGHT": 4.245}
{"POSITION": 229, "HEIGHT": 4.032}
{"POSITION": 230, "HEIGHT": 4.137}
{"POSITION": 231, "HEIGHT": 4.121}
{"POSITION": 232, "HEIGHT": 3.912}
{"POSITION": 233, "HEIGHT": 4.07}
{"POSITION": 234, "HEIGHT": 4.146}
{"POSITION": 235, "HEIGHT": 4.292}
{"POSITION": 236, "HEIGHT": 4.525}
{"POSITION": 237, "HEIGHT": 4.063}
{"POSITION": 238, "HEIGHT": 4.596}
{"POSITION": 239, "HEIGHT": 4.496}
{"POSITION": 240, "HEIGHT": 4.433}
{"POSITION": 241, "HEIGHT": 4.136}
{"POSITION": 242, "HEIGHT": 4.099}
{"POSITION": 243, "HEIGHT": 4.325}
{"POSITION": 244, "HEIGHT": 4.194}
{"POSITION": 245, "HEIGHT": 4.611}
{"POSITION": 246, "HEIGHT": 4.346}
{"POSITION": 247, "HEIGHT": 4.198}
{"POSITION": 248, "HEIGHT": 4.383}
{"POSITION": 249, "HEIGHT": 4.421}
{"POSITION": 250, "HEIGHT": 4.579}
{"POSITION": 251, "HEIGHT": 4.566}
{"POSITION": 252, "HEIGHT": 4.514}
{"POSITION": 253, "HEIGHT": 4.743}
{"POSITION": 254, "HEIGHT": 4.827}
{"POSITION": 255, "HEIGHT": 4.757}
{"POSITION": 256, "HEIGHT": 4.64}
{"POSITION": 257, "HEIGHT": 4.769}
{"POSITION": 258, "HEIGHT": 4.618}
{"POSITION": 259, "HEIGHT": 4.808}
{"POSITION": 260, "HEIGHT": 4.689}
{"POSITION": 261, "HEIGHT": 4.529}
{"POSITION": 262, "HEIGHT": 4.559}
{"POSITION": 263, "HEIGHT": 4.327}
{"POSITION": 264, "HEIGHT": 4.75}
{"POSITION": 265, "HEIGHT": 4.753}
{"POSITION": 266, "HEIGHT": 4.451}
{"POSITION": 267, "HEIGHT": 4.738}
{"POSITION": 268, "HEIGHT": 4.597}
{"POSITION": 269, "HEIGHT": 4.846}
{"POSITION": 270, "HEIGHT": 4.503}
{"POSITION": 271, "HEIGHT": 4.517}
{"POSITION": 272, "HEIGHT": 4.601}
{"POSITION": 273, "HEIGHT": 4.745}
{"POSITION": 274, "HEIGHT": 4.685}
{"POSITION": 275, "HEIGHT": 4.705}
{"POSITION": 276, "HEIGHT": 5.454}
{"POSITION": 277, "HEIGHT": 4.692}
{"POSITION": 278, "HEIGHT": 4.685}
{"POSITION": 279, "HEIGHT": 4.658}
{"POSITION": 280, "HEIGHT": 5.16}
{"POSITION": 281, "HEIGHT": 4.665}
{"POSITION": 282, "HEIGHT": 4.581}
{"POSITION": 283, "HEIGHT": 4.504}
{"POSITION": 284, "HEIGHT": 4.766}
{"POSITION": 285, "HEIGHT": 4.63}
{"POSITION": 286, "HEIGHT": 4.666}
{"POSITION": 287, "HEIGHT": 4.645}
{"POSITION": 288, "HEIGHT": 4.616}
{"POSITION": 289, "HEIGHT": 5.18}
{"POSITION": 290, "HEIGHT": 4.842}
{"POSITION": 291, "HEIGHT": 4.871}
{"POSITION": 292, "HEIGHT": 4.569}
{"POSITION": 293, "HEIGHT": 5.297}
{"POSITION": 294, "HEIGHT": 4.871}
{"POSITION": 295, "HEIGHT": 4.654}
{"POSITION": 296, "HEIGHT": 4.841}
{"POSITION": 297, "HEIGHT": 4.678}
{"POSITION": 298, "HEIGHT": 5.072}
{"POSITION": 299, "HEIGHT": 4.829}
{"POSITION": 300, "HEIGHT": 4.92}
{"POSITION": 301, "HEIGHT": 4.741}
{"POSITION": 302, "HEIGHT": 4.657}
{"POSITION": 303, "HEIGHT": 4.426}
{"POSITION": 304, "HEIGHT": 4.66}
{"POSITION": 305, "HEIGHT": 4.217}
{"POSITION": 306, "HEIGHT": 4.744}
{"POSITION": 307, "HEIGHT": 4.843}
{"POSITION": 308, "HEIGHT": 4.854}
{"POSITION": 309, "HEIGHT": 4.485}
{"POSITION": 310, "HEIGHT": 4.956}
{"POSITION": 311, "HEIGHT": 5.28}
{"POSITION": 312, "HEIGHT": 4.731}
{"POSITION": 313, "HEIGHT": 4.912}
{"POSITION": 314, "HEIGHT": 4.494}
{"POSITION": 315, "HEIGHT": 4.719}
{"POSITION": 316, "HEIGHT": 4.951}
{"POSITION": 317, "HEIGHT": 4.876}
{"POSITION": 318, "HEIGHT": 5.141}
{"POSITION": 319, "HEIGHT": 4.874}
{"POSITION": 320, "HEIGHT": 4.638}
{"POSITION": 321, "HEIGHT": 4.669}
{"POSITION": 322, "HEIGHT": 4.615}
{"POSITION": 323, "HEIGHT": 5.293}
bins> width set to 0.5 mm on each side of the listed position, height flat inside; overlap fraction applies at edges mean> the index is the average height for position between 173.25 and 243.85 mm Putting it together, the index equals 4.06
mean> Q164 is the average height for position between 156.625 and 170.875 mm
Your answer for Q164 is 3.77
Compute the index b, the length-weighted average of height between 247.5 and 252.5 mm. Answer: 4.49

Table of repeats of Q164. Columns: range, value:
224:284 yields 4.49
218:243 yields 4.14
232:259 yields 4.43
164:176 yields 3.69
